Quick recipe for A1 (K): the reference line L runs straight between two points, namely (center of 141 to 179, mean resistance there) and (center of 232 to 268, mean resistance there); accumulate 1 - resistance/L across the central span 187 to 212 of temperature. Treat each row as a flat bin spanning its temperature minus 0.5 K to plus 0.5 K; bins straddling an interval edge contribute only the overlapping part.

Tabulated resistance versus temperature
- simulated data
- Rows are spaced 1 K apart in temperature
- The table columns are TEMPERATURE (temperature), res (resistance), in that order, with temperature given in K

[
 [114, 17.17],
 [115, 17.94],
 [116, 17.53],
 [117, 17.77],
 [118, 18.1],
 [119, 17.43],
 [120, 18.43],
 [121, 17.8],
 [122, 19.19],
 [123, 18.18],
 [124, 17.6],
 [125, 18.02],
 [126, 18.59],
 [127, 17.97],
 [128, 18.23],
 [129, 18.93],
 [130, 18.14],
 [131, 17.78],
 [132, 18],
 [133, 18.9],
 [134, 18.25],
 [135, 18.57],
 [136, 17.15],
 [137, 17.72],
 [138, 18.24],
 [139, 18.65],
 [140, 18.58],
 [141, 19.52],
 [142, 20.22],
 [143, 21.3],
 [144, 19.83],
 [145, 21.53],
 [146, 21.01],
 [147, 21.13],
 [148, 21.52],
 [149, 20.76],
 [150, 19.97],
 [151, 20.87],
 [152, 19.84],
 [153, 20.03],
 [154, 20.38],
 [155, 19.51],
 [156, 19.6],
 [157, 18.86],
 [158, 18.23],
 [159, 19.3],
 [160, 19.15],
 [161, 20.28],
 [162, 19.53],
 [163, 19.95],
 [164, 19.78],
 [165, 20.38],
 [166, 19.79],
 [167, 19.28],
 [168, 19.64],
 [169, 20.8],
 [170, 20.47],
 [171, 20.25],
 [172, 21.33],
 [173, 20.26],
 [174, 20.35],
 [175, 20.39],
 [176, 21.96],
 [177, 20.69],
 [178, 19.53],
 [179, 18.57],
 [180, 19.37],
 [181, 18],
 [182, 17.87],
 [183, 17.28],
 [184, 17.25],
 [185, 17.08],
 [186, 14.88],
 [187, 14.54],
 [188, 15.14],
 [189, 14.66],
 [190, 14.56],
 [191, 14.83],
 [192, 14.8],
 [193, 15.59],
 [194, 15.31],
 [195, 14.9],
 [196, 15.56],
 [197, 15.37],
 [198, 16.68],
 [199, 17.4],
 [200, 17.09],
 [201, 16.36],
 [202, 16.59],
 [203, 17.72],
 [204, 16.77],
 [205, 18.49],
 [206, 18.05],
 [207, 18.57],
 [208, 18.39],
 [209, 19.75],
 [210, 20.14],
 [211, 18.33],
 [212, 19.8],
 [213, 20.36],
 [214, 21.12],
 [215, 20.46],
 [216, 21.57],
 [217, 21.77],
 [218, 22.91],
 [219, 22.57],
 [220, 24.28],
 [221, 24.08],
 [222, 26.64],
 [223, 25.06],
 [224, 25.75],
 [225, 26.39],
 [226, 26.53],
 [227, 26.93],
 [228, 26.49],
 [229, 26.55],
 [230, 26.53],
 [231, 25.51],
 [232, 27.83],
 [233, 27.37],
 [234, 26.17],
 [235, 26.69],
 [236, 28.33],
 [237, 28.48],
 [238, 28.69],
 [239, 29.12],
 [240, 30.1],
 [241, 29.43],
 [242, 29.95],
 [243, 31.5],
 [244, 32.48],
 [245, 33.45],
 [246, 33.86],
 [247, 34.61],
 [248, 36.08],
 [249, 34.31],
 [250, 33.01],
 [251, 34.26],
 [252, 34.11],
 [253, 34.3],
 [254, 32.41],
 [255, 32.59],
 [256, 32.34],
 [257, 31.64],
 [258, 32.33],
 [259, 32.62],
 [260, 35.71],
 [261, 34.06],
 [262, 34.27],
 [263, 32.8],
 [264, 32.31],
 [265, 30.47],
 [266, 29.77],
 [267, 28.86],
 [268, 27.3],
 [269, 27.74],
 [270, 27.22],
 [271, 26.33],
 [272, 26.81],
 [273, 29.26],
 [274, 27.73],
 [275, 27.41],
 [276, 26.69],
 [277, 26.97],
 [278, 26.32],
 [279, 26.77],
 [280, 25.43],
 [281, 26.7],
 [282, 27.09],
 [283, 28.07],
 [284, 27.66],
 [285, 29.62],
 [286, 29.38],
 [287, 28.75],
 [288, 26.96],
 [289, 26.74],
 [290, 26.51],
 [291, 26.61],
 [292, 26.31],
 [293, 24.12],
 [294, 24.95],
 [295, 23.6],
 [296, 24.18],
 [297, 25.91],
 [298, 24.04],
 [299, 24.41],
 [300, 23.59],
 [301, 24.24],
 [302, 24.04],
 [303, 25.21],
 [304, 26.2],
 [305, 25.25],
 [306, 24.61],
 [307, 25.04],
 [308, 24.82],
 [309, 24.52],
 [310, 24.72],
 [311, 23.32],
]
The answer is 8.42 K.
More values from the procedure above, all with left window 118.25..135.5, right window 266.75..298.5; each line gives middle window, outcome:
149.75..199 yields 5.6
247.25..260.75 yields -4.5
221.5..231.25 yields -1.0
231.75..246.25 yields -3.0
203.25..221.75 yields 2.0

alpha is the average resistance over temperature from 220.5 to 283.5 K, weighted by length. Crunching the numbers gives 29.5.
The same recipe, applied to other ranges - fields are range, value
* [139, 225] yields 19.3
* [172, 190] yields 18.1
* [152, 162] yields 19.5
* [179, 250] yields 22.4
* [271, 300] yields 26.6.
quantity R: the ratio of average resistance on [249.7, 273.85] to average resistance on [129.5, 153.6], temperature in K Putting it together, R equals 1.6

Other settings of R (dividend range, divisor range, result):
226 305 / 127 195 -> 1.53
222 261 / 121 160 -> 1.58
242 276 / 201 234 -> 1.41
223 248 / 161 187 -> 1.49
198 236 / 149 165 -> 1.13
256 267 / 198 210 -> 1.82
